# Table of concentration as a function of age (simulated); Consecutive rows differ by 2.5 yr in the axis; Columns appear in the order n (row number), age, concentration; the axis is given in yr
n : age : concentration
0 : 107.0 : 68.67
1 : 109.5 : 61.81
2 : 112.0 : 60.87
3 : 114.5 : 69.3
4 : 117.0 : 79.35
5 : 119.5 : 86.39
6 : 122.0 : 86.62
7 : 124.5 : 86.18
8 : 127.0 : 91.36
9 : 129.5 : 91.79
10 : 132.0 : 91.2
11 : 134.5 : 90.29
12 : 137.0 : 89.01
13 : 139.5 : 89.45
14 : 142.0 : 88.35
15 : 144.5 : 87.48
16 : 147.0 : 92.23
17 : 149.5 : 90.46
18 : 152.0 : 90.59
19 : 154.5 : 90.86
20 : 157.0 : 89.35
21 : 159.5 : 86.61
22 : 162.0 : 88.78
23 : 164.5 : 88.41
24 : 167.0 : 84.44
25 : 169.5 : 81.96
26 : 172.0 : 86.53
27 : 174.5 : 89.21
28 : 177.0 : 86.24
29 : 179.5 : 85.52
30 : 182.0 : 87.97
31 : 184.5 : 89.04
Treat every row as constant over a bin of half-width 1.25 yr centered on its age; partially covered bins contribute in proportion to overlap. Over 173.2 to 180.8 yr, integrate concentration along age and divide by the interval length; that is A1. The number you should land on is 87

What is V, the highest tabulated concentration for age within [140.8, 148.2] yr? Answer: 92.23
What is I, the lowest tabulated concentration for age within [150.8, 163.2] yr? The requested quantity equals 86.61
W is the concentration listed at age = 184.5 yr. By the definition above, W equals 89.04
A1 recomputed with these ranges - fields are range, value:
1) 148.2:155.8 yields 90.6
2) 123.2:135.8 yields 90.1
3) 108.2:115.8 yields 64.1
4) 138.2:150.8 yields 89.6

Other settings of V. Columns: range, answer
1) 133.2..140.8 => 90.29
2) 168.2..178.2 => 89.21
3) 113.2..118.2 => 79.35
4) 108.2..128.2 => 91.36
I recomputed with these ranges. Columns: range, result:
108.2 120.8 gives 60.87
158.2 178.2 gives 81.96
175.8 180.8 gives 85.52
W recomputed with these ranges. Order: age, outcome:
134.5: 90.29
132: 91.2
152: 90.59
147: 92.23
